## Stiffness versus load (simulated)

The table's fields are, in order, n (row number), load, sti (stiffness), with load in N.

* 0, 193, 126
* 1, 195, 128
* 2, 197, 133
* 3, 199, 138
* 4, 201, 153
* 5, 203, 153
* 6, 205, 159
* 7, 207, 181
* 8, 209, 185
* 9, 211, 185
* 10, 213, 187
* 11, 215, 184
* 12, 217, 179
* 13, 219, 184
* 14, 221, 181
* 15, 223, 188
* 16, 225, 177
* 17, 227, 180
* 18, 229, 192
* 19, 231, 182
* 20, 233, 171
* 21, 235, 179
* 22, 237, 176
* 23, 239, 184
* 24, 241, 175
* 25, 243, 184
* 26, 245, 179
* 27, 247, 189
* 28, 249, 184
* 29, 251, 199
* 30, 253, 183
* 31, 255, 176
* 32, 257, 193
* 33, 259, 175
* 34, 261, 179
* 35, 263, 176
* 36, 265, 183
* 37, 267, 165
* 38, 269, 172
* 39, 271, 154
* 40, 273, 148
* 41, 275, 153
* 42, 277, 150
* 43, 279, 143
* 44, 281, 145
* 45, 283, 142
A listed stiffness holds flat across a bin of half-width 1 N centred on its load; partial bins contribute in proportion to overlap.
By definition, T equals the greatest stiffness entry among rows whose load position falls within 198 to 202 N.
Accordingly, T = 153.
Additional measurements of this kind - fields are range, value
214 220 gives 184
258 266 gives 183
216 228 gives 188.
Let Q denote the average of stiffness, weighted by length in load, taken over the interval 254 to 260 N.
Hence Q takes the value 181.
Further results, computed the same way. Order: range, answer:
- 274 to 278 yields 152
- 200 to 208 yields 162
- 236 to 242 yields 178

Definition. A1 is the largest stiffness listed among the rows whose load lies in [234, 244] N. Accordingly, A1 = 184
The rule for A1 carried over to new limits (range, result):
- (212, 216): 187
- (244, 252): 199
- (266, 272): 172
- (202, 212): 185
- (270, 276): 154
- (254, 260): 193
